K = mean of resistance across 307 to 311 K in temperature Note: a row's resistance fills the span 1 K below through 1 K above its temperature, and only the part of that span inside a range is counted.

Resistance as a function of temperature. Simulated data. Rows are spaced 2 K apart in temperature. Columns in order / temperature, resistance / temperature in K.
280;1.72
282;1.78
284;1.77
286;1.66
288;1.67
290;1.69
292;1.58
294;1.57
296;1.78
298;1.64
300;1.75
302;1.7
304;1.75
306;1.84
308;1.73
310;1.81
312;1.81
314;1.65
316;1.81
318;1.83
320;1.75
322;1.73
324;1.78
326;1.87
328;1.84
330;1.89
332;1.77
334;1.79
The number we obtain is 1.77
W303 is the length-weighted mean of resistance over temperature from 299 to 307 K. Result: 1.76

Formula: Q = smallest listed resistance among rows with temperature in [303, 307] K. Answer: 1.75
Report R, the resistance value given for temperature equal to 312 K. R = 1.81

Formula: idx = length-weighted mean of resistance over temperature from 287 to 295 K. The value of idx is 1.63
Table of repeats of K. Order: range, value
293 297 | 1.68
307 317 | 1.76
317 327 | 1.79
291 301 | 1.66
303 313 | 1.79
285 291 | 1.67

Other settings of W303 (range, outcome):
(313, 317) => 1.73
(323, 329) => 1.83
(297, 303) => 1.7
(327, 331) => 1.86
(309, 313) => 1.81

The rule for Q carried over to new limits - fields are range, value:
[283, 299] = 1.57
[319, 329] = 1.73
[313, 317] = 1.65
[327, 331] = 1.84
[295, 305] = 1.64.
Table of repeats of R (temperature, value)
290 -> 1.69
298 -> 1.64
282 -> 1.78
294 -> 1.57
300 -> 1.75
